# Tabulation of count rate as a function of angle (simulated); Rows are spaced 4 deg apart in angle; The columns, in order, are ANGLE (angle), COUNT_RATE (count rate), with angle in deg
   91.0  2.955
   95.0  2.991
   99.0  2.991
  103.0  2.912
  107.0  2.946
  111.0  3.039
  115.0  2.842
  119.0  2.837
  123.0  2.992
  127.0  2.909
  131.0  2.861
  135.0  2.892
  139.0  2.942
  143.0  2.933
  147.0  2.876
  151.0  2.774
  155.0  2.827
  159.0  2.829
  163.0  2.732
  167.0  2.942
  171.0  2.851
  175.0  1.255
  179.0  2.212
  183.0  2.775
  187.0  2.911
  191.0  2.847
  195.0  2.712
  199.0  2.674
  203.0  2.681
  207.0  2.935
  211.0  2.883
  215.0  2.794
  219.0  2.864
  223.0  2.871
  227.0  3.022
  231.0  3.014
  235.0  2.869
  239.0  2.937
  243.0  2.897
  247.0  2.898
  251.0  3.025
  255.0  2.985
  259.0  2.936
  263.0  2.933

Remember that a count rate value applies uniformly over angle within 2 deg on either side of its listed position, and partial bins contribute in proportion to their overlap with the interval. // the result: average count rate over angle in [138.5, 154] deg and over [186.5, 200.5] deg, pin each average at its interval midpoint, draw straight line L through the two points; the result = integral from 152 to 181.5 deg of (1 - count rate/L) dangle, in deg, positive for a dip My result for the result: 3.1 deg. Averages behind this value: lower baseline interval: 2.87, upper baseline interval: 2.78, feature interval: 2.53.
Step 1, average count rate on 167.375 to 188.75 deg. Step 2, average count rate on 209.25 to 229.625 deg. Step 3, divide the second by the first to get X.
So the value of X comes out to 1.19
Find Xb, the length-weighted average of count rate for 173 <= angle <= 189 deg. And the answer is 2.29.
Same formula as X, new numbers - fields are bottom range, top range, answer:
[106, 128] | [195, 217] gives 0.95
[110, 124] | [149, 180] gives 0.88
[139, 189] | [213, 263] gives 1.10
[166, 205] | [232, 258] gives 1.14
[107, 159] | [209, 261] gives 1.01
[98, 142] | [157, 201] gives 0.89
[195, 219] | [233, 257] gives 1.05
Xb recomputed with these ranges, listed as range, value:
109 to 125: 2.93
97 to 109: 2.95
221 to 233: 2.97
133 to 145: 2.92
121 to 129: 2.95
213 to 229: 2.89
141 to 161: 2.85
